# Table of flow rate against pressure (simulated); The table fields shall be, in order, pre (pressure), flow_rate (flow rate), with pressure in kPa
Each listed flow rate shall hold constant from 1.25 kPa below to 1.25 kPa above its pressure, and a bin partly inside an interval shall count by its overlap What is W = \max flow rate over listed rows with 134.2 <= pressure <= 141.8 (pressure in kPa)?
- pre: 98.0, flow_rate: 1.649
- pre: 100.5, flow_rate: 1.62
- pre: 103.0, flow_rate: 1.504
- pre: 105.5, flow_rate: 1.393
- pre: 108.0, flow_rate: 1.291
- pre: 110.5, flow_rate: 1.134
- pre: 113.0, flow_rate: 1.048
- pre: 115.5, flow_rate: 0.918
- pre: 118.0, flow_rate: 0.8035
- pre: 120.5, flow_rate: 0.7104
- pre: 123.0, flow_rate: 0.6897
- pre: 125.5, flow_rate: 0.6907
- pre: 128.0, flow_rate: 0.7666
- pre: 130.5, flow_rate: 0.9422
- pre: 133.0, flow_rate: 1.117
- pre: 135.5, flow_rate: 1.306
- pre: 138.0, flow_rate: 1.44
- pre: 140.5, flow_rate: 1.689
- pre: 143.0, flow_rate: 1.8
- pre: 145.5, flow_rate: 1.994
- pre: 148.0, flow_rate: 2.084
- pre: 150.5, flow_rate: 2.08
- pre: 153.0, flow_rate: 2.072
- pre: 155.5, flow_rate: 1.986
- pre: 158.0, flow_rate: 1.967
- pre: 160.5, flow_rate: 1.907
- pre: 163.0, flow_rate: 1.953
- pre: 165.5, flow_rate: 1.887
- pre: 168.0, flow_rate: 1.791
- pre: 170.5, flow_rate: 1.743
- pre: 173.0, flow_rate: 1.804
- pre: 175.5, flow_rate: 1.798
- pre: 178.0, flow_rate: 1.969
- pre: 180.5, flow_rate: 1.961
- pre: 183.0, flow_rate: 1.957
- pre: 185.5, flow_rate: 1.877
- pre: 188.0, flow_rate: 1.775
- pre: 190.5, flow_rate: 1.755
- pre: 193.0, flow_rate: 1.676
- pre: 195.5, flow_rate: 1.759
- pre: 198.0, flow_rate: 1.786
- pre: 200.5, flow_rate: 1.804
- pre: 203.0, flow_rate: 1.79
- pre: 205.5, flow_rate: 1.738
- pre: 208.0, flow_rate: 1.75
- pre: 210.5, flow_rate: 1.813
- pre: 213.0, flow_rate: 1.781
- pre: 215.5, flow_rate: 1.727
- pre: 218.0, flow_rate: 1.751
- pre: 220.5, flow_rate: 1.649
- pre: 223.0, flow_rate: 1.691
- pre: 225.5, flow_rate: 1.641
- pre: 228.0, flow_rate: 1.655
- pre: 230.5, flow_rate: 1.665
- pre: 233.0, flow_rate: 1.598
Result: 1.689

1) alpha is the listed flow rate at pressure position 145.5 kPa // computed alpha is 1.994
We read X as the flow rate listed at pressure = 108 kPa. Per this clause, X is 1.291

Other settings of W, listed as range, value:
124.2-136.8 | 1.306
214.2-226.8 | 1.751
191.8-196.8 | 1.759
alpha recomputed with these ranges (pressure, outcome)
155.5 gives 1.986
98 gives 1.649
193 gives 1.676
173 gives 1.804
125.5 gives 0.6907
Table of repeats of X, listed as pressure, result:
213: 1.781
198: 1.786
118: 0.8035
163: 1.953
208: 1.75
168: 1.791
